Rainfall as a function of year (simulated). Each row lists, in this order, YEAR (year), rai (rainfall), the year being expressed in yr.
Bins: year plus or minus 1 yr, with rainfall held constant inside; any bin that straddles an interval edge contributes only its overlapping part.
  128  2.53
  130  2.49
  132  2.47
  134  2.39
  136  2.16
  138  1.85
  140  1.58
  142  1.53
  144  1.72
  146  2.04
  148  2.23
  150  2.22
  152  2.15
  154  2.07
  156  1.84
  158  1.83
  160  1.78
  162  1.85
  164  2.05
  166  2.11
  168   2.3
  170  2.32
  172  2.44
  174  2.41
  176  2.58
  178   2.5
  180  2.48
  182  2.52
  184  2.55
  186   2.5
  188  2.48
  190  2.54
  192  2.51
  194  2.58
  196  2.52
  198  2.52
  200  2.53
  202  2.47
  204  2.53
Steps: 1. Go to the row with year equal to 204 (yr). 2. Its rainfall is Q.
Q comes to 2.53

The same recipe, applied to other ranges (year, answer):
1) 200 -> 2.53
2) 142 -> 1.53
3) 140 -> 1.58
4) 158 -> 1.83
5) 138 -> 1.85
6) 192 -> 2.51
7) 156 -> 1.84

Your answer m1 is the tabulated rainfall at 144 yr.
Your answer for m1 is 1.72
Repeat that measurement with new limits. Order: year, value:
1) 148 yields 2.23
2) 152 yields 2.15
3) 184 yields 2.55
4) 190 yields 2.54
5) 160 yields 1.78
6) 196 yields 2.52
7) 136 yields 2.16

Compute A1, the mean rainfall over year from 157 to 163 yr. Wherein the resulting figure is 1.82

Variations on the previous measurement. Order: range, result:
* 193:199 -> 2.54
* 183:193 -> 2.52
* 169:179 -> 2.45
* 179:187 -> 2.51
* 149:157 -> 2.07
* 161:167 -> 2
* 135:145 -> 1.77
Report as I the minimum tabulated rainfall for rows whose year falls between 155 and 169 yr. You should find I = 1.78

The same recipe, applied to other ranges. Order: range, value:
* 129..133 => 2.47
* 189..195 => 2.51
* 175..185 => 2.48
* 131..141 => 1.58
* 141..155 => 1.53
